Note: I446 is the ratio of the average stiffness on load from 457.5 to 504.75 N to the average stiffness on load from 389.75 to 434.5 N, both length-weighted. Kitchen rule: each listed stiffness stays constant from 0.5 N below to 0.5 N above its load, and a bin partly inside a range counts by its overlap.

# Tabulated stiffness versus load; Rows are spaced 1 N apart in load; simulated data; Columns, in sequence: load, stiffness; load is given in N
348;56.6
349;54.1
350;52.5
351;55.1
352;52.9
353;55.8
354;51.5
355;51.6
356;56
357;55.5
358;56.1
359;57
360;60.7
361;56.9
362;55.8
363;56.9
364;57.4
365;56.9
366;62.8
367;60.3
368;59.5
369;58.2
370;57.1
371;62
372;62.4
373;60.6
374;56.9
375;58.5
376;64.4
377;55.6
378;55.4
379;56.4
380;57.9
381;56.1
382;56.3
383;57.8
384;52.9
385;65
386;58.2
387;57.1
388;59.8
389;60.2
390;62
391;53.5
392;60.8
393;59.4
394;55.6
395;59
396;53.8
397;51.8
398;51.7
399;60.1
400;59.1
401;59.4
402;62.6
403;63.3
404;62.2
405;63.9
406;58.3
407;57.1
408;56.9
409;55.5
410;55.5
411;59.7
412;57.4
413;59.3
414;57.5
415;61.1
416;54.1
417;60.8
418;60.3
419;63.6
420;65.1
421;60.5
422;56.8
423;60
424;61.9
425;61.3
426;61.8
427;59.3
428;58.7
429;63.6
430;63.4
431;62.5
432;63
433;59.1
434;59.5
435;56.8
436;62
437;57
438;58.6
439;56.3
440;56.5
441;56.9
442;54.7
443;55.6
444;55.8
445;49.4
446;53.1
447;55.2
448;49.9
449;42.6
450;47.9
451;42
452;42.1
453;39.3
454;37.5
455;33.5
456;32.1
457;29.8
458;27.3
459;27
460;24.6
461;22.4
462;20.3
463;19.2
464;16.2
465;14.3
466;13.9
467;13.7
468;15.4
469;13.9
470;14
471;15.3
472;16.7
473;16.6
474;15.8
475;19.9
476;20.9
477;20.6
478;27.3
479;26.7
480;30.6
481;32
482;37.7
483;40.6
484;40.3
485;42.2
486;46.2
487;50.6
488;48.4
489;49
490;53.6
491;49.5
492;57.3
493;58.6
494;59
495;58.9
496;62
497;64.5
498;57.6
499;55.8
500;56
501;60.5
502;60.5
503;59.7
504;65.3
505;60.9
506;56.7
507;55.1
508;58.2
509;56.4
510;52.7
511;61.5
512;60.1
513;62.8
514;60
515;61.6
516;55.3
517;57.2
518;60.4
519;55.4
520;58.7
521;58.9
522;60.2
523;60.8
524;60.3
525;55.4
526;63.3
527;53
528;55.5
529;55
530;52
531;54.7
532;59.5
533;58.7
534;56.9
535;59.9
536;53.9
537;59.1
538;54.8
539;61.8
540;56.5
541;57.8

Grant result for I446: 0.6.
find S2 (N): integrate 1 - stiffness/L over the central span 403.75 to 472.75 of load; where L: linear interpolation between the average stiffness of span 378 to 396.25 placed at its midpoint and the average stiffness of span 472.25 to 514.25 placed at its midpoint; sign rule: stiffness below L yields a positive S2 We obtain 8.49 N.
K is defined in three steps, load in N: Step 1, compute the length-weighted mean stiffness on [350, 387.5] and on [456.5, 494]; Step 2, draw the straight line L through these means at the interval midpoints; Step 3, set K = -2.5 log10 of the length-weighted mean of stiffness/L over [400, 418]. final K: -0.25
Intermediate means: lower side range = 57.4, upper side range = 29.8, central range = 59.1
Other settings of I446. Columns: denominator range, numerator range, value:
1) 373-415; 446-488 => 0.51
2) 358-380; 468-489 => 0.49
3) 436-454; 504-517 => 1.14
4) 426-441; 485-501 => 0.92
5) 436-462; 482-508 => 1.23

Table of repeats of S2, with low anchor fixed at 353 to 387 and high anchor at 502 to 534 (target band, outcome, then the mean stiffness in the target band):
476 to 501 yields 4.95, 46.6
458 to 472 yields 9.66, 18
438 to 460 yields 5.00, 44.8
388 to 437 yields -1.26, 59.4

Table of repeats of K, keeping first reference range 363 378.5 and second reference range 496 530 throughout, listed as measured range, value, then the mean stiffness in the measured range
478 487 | 0.494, 37.2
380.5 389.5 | 0.017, 58.2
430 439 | -0.017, 59.8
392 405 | 0.010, 58.5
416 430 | -0.035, 60.9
